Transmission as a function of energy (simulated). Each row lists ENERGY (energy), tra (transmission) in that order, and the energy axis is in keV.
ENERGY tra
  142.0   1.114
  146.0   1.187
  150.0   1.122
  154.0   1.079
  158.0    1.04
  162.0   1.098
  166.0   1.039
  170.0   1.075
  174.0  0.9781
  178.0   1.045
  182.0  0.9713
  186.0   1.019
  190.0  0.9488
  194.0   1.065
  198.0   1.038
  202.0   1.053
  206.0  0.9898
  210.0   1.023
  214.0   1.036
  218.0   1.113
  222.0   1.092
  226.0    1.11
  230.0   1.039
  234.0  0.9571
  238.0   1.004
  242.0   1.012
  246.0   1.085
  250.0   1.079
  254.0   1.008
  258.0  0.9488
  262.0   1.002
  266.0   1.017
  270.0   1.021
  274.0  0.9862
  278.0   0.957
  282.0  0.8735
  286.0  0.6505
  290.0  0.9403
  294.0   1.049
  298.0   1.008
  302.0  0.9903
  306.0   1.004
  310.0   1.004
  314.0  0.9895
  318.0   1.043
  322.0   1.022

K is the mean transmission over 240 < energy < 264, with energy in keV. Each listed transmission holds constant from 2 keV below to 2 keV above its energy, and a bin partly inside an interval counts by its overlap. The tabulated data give 1.02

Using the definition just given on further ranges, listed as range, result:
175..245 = 1.03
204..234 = 1.05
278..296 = 0.887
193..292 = 1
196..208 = 1.03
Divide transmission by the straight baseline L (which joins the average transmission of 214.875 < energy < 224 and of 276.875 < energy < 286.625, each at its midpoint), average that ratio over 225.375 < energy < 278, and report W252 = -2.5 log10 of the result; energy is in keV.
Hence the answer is -0.06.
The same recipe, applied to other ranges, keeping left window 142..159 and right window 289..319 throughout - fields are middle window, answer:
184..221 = 0.04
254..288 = 0.10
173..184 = 0.10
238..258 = 0.01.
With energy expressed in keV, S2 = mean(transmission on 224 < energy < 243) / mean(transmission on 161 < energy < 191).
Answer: 1.00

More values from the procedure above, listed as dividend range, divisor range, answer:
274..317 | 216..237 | 0.90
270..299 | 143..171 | 0.85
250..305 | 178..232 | 0.93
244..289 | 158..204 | 0.94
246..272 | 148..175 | 0.96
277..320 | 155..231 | 0.92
